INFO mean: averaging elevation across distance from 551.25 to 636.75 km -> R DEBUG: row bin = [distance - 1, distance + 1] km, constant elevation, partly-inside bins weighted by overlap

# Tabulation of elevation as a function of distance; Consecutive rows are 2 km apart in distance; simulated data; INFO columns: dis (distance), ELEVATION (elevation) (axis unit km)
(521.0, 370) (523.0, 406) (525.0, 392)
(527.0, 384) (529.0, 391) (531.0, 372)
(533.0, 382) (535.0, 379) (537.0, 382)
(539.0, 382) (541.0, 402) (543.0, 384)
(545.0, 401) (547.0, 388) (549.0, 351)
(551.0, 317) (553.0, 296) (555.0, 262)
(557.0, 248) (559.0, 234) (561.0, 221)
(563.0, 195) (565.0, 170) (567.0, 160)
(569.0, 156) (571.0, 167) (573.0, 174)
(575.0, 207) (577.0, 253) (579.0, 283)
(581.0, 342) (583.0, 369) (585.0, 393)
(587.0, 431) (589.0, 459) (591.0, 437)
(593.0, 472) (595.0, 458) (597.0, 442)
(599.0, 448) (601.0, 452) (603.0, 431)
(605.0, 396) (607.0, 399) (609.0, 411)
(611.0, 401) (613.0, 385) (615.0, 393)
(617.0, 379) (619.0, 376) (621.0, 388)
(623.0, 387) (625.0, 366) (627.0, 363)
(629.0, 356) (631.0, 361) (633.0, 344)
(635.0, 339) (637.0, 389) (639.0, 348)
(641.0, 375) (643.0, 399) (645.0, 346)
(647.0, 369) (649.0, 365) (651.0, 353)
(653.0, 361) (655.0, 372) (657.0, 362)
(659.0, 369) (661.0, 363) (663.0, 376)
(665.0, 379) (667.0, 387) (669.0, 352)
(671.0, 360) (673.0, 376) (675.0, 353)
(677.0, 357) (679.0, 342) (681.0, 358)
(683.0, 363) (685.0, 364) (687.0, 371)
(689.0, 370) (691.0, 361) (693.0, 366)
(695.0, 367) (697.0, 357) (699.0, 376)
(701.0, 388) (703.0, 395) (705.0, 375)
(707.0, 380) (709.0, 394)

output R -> 338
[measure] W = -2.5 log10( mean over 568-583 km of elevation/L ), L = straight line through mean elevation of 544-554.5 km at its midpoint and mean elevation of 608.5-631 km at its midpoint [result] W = 0.460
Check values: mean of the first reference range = 346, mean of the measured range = 236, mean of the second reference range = 381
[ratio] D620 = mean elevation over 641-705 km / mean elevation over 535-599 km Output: 1.1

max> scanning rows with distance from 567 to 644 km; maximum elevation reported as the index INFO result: 472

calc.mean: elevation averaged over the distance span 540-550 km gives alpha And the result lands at 385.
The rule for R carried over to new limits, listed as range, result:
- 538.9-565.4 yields 304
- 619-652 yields 366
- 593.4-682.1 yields 380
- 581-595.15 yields 423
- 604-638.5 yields 378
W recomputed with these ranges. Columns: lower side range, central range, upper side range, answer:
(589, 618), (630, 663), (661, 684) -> 0.06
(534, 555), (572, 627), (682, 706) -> -0.05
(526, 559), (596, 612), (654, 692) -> -0.18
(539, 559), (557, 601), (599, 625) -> 0.19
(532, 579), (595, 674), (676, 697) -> -0.16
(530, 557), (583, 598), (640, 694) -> -0.21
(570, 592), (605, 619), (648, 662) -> -0.17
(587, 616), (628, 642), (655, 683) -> 0.11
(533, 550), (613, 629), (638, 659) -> -0.02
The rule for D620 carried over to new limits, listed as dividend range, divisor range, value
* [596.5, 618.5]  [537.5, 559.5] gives 1.22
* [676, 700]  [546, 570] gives 1.45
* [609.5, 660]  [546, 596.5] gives 1.24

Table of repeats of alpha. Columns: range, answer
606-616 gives 398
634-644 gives 370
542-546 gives 392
